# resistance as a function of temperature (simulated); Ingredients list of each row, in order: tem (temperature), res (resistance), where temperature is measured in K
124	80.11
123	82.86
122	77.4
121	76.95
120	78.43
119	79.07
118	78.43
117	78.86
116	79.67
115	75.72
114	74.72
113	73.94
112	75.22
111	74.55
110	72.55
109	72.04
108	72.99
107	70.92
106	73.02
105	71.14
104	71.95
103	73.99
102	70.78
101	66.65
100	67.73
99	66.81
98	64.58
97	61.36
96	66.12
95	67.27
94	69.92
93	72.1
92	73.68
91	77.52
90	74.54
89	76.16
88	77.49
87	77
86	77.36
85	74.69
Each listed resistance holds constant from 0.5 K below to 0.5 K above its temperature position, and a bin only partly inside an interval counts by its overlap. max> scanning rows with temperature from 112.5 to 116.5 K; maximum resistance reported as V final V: 79.67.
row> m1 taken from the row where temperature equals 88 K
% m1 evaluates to 77.49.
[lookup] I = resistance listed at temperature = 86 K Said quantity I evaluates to 77.36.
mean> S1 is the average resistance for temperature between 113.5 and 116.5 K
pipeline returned 76.7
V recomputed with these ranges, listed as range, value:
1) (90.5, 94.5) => 77.52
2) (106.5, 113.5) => 75.22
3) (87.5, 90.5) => 77.49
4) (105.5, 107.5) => 73.02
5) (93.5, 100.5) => 69.92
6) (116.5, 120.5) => 79.07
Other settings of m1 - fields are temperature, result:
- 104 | 71.95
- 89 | 76.16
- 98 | 64.58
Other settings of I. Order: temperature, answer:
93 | 72.1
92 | 73.68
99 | 66.81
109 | 72.04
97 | 61.36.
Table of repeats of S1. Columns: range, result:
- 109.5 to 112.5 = 74.1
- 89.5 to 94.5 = 73.6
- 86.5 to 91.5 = 76.5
